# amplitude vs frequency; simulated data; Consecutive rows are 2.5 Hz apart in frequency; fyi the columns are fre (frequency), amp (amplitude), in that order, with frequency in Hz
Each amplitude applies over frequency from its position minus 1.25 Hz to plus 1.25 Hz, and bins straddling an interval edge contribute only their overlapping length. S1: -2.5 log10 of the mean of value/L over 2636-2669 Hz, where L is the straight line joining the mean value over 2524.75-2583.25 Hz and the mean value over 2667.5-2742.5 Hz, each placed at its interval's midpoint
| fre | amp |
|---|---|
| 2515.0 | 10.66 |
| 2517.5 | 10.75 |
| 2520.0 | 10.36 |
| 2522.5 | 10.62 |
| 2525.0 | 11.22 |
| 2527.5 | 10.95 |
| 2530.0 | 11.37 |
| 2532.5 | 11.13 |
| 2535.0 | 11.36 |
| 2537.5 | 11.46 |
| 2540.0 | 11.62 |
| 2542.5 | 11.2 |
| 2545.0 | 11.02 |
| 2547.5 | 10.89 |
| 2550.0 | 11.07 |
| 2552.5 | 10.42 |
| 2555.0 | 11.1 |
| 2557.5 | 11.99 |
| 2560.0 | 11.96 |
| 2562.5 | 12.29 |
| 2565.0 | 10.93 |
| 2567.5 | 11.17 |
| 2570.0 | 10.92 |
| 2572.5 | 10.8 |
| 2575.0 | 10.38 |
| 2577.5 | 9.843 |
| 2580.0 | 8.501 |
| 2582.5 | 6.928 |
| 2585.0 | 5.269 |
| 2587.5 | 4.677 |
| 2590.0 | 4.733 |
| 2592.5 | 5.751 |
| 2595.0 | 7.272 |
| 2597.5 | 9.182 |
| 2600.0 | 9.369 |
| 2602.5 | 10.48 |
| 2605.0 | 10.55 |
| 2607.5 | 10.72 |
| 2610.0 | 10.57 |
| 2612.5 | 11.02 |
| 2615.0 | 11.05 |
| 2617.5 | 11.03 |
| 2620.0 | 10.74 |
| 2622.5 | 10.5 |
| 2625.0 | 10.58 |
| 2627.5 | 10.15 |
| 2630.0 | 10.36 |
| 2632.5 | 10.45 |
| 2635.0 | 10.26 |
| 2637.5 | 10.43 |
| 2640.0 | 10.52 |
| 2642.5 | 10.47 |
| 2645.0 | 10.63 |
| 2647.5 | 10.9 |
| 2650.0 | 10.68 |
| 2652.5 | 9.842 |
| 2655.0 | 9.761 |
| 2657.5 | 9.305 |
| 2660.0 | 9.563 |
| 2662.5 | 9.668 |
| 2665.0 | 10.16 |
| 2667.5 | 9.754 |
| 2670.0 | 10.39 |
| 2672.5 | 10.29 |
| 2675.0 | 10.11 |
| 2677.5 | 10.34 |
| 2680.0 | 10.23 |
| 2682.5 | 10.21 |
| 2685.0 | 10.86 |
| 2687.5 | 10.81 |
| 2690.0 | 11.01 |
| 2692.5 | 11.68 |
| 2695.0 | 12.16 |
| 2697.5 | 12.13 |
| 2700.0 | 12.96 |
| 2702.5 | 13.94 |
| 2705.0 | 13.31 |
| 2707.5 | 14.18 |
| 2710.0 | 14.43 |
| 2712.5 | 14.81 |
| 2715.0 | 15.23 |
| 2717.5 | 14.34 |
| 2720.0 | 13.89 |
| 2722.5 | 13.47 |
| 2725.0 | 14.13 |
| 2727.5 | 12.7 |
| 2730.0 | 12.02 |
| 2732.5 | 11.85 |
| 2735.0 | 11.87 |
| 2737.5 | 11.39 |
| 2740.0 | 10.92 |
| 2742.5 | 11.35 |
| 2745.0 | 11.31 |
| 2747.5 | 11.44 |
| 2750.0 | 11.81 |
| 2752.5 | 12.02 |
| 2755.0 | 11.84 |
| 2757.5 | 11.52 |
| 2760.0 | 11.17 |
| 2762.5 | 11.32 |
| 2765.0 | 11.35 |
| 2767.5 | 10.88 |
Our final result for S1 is 0.16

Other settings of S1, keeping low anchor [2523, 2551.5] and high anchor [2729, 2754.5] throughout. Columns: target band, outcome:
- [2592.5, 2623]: 0.13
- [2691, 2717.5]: -0.17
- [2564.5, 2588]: 0.24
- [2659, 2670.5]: 0.16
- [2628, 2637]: 0.10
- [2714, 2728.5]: -0.20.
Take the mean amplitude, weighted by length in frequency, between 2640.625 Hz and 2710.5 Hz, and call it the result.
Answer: 11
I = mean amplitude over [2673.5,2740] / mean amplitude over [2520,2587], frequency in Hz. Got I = 1.18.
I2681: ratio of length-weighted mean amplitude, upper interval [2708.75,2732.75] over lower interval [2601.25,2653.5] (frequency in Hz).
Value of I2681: 1.30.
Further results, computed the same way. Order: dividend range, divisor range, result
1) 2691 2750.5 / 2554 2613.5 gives 1.36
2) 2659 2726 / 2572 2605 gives 1.51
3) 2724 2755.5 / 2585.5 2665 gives 1.23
